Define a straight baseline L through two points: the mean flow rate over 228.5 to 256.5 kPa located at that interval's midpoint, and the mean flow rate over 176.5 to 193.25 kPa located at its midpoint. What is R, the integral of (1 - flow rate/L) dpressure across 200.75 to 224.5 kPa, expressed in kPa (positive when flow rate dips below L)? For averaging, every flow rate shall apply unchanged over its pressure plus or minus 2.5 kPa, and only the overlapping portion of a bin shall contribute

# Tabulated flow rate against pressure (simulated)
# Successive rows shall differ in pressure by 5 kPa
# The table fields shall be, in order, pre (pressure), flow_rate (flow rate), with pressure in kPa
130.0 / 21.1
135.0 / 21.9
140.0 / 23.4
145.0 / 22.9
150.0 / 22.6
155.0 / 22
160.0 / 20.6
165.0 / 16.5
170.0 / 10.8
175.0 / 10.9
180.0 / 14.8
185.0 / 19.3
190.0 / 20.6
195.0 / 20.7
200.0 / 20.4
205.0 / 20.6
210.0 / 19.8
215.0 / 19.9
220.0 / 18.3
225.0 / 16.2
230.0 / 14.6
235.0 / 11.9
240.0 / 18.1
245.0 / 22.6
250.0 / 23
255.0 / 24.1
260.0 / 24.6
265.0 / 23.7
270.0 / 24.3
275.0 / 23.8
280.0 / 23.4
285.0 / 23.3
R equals -1.3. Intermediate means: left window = 17.9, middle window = 19.4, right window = 19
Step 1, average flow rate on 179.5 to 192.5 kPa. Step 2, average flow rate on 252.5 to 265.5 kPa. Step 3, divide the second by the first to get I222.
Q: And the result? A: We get 1.3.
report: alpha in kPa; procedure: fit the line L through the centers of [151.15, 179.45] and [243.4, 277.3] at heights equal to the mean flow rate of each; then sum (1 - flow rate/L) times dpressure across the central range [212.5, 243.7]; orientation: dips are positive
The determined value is 6.6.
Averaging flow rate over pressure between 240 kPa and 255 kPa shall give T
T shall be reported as 22.2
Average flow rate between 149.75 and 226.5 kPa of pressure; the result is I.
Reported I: 18.3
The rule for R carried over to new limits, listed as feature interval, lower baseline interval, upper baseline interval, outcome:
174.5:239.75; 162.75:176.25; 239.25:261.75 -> -2.6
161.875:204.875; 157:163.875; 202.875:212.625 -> 6.5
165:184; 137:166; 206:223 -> 6.8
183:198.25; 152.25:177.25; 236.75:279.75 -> -1.8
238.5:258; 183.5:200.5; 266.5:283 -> 0.4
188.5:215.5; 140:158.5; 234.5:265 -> 2.0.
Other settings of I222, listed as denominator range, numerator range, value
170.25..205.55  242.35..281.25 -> 1.35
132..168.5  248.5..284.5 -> 1.13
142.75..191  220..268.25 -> 1.10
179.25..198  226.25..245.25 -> 0.83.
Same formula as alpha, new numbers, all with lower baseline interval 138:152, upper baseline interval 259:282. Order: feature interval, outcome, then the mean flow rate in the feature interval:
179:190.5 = 2.47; 18.3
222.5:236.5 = 5.46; 14.4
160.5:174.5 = 5.37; 14.2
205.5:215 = 1.41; 20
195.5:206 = 1.29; 20.5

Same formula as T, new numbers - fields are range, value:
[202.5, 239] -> 17.4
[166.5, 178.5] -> 11.7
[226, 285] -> 21.2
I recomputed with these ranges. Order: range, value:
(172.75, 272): 19.4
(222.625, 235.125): 14.7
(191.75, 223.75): 19.8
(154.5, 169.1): 18.4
